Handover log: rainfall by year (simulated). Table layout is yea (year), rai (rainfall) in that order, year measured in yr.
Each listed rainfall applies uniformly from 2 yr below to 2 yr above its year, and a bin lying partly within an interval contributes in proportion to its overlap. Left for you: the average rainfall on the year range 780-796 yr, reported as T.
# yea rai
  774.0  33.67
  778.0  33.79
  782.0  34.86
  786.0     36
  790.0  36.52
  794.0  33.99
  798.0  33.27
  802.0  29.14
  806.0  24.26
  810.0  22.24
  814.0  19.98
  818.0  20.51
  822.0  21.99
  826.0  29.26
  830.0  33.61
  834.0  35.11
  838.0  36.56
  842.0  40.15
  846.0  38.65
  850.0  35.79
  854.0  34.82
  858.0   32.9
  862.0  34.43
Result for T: 35.3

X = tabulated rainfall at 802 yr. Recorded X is 29.14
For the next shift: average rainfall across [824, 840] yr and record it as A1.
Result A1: 33.6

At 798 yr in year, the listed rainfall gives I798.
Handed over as 33.27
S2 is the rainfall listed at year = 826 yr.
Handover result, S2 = 29.26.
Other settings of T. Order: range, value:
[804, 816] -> 22.2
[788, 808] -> 31.4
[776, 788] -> 34.9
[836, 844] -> 38.4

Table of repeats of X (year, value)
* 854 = 34.82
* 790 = 36.52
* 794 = 33.99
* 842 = 40.15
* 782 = 34.86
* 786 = 36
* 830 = 33.61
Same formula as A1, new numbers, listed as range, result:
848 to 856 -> 35.3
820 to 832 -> 28.3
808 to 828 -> 22.8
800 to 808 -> 26.7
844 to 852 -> 37.2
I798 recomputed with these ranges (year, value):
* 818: 20.51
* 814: 19.98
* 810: 22.24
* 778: 33.79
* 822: 21.99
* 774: 33.67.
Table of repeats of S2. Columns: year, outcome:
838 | 36.56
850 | 35.79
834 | 35.11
